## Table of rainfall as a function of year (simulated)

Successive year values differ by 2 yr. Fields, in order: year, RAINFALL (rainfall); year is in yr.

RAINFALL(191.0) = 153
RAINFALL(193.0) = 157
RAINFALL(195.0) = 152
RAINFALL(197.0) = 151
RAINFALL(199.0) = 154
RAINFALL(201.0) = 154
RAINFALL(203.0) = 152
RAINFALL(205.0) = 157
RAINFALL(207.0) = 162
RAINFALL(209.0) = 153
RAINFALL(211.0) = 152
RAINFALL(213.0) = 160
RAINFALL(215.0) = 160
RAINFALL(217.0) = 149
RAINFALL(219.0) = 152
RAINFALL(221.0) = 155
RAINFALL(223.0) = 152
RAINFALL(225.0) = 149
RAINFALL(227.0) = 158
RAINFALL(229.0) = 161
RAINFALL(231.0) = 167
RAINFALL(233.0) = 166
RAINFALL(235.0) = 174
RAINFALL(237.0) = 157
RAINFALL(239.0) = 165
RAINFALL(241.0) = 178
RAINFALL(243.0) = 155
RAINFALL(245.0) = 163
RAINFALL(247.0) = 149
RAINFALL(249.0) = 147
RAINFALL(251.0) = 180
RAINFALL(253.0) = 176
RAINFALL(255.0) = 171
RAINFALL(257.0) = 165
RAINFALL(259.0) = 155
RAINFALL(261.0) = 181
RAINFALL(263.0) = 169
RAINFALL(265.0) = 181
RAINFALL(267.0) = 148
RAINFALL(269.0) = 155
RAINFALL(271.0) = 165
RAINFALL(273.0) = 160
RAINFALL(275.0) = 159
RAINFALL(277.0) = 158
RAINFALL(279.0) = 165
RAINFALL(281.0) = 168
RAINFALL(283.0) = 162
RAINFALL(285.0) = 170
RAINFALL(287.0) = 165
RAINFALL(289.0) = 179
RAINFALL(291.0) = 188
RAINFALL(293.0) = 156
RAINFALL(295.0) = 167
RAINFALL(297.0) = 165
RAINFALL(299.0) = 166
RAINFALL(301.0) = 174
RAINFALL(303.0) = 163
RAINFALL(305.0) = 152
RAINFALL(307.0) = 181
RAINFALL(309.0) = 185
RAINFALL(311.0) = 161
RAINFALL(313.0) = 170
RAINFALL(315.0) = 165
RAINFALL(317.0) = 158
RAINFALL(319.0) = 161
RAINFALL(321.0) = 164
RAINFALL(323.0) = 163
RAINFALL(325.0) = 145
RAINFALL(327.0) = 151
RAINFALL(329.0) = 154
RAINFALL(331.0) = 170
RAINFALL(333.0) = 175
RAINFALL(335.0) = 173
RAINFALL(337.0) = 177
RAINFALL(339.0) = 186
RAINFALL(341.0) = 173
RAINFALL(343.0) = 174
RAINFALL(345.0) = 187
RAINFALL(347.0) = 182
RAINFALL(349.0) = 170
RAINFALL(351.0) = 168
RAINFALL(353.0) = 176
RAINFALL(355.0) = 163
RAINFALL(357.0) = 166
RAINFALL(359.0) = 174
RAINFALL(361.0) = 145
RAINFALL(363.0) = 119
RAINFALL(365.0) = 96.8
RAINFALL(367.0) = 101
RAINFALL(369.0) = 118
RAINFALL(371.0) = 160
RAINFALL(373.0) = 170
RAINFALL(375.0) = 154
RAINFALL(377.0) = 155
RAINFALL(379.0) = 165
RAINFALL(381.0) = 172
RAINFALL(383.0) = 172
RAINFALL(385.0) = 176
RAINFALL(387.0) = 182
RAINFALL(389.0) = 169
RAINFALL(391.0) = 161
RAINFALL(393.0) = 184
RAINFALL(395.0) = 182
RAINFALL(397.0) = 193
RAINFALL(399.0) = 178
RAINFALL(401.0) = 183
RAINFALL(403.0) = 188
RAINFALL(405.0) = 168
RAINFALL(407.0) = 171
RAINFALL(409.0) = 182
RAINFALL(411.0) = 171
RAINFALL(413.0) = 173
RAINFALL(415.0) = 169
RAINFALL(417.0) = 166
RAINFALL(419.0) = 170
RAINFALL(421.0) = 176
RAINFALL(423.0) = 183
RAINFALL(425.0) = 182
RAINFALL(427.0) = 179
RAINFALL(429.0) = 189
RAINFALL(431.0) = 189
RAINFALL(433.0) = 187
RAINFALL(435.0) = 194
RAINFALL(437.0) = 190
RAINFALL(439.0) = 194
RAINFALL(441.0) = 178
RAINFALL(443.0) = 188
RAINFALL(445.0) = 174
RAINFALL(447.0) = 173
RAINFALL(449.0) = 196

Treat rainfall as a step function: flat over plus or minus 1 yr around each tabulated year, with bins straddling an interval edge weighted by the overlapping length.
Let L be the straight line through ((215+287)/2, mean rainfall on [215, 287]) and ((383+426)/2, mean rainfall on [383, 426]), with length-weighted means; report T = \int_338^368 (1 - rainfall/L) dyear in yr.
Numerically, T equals 2.3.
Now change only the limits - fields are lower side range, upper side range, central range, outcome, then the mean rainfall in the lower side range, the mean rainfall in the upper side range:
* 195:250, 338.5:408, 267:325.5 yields -1.4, 157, 165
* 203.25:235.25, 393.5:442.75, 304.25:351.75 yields 0.4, 157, 181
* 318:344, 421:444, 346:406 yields 4.2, 167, 186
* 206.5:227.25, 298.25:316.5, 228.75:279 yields -1.3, 154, 168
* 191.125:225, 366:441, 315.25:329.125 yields 0.7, 154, 173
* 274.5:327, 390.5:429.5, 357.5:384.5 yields 4.1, 166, 177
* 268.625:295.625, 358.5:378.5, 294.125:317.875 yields -1.3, 166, 139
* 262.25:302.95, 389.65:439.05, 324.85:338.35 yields 0.5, 166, 180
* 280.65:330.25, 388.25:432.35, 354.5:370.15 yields 3.4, 165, 178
